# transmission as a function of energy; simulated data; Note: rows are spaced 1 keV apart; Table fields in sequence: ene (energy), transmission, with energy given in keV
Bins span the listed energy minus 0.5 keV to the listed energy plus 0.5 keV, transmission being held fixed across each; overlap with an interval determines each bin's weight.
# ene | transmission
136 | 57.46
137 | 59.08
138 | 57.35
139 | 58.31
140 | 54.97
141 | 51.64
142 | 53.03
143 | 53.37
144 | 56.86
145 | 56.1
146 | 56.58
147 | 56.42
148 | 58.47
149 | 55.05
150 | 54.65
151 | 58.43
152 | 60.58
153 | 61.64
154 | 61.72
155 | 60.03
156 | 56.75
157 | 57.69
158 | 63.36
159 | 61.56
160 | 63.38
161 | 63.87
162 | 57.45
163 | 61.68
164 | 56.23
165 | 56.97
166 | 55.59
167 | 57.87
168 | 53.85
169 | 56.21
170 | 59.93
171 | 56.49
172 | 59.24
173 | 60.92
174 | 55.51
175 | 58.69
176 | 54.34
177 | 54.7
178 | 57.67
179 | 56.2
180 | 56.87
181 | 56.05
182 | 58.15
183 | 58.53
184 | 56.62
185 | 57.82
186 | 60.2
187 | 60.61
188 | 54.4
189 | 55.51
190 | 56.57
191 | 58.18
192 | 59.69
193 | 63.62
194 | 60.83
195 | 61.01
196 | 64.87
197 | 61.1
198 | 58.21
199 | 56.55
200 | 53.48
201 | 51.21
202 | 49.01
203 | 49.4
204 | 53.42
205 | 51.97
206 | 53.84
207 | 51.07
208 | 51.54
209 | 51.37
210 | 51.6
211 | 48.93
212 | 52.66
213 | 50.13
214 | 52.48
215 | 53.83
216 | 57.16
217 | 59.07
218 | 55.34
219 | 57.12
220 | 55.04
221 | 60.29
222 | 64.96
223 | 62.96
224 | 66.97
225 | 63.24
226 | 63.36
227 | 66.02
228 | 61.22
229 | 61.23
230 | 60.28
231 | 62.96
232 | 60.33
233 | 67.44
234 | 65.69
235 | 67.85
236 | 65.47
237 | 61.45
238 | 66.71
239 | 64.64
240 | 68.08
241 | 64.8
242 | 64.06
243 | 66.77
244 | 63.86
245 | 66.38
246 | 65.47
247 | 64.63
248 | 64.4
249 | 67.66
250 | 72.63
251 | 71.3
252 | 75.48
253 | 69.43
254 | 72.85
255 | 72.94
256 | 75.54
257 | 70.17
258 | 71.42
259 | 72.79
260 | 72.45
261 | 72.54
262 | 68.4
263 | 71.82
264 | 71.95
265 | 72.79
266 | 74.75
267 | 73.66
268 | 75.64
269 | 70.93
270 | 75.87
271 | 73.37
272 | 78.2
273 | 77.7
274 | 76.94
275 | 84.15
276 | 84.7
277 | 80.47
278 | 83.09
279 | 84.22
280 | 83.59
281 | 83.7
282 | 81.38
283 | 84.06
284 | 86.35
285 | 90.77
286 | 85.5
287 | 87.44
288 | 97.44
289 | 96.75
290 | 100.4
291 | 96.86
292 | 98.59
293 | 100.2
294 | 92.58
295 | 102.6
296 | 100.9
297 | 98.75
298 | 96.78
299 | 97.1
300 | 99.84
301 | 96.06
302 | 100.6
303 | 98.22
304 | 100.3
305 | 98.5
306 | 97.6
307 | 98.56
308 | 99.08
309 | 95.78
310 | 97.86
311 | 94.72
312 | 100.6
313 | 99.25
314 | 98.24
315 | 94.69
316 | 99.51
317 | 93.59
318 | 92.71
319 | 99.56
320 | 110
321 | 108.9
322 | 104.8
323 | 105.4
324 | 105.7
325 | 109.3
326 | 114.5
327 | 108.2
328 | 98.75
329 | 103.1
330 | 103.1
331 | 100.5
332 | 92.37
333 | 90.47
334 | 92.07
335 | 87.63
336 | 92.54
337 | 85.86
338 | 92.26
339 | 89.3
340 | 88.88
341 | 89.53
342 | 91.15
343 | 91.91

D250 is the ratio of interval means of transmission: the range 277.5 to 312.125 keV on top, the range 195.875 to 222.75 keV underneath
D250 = 1.73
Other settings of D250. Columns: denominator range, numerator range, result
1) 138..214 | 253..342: 1.59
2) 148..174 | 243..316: 1.43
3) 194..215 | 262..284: 1.45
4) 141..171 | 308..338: 1.71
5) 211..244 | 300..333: 1.64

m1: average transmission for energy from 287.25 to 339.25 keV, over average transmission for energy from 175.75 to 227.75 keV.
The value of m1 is 1.73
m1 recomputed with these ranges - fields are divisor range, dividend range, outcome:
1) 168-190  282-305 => 1.67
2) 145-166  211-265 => 1.10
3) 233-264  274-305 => 1.34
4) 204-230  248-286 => 1.34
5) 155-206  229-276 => 1.21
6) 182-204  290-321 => 1.72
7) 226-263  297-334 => 1.48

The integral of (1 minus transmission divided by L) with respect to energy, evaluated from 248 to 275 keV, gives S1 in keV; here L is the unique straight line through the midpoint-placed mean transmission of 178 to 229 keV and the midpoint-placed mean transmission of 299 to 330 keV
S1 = 2.3 keV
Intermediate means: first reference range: 57.1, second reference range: 101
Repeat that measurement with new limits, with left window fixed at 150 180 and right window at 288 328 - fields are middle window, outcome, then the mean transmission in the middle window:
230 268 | 6.5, 68.7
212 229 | 3.5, 59.2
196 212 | 3.8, 53.2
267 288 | 2.2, 81.6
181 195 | 1.4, 58.5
